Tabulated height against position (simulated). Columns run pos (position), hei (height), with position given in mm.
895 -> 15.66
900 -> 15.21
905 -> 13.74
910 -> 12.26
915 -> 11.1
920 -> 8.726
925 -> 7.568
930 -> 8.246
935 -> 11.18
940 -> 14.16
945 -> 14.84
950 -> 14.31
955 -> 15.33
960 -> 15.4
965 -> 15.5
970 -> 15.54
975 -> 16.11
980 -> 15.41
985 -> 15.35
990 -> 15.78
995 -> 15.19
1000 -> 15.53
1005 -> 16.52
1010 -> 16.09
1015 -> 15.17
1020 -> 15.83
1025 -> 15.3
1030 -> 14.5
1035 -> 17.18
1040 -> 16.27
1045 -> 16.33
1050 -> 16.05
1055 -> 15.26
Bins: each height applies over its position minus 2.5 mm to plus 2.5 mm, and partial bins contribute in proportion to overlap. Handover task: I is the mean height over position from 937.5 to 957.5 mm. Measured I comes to 14.7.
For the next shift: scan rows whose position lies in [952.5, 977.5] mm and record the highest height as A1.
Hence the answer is 16.11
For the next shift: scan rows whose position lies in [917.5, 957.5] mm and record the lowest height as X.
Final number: 7.568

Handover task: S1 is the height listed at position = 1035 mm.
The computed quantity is 17.18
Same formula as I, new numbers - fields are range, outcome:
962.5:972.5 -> 15.5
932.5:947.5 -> 13.4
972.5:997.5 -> 15.6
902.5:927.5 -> 10.7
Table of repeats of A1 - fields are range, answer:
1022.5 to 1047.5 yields 17.18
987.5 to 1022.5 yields 16.52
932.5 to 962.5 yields 15.4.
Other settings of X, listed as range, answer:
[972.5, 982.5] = 15.41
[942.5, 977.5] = 14.31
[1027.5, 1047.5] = 14.5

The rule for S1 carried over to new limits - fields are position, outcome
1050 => 16.05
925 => 7.568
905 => 13.74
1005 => 16.52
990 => 15.78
